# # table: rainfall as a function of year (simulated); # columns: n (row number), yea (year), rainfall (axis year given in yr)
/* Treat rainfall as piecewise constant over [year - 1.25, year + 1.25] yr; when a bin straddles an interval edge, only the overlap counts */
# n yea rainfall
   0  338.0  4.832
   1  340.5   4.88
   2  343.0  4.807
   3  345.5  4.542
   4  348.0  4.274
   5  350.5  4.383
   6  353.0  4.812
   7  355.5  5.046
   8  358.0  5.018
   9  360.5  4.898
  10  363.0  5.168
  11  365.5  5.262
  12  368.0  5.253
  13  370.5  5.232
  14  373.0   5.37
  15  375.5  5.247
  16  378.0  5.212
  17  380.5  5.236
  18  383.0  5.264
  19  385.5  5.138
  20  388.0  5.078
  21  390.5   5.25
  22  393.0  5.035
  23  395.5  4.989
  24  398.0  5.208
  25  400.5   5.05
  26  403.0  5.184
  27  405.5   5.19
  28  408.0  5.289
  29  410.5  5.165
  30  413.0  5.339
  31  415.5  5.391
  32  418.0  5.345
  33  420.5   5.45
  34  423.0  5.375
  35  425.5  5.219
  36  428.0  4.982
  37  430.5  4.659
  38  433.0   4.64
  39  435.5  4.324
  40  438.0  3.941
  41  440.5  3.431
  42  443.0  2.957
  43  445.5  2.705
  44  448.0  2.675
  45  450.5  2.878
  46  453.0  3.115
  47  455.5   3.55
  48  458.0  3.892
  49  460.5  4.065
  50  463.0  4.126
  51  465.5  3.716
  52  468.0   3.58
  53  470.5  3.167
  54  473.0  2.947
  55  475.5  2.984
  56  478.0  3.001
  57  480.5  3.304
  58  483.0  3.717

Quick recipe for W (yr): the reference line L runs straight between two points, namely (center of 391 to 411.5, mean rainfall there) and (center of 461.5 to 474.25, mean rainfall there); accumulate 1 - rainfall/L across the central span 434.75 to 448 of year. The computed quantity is 2.6 yr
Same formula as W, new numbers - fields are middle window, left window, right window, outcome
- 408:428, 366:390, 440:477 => -4.82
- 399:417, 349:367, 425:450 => -4.04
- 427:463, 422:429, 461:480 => 5.69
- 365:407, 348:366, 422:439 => -3.16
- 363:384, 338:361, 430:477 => -3.75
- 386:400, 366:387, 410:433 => 0.30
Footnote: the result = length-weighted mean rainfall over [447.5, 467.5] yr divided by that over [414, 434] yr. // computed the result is 0.69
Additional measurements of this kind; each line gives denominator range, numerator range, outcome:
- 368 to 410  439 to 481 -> 0.64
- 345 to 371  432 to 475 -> 0.71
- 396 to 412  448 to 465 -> 0.68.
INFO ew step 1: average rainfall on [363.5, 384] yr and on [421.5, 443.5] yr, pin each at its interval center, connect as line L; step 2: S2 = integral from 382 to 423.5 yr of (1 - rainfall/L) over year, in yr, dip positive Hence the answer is -3.1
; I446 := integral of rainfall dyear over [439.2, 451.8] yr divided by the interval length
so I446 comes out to 2.93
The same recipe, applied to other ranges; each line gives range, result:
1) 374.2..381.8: 5.23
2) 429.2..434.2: 4.65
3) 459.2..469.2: 3.87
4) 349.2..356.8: 4.75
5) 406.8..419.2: 5.31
